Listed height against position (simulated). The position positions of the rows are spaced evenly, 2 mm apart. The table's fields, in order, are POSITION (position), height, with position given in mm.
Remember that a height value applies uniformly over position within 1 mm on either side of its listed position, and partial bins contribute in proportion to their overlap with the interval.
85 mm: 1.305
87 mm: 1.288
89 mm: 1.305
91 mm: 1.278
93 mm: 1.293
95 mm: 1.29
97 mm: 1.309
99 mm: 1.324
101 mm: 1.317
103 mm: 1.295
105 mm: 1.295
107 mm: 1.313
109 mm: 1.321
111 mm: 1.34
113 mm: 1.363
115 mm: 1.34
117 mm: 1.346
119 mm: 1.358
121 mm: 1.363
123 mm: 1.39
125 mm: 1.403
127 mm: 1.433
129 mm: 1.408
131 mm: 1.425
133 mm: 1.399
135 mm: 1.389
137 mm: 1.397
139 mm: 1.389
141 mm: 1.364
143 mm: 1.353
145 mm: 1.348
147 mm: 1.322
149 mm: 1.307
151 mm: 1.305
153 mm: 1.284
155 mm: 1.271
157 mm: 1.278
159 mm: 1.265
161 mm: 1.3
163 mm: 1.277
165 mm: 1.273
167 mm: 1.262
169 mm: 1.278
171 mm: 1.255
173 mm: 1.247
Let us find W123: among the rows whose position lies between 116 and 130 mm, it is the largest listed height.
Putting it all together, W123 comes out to 1.433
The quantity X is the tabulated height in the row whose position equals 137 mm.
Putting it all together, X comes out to 1.397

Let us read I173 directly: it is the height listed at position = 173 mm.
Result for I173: 1.247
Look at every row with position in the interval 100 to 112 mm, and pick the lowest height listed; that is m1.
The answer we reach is 1.295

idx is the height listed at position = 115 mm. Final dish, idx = 1.34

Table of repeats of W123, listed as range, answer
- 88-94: 1.305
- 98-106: 1.324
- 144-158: 1.348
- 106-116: 1.363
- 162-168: 1.277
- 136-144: 1.397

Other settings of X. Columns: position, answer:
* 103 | 1.295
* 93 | 1.293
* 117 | 1.346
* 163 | 1.277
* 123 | 1.39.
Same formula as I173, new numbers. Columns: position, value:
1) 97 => 1.309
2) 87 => 1.288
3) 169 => 1.278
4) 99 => 1.324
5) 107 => 1.313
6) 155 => 1.271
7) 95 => 1.29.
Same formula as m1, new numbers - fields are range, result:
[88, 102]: 1.278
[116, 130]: 1.346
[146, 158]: 1.271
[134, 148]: 1.322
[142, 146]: 1.348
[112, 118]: 1.34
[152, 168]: 1.262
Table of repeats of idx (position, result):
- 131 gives 1.425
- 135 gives 1.389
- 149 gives 1.307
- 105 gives 1.295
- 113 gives 1.363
